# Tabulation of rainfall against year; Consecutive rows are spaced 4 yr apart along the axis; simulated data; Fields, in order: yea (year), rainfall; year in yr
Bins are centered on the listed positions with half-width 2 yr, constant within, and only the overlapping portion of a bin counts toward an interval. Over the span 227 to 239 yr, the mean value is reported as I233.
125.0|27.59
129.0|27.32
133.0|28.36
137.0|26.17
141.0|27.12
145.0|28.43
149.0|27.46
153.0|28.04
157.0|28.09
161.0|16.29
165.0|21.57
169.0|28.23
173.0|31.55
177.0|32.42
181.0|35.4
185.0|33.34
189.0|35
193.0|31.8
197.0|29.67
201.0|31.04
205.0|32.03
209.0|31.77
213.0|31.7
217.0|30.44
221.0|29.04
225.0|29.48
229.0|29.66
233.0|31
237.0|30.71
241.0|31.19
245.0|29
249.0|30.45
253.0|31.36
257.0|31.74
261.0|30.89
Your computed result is 30.5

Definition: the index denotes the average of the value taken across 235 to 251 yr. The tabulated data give 30.3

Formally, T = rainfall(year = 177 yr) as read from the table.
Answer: 32.42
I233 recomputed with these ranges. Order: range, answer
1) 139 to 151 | 27.7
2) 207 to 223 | 30.7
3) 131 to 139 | 27.3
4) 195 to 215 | 31.2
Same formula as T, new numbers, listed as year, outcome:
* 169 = 28.23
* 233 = 31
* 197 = 29.67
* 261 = 30.89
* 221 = 29.04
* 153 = 28.04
